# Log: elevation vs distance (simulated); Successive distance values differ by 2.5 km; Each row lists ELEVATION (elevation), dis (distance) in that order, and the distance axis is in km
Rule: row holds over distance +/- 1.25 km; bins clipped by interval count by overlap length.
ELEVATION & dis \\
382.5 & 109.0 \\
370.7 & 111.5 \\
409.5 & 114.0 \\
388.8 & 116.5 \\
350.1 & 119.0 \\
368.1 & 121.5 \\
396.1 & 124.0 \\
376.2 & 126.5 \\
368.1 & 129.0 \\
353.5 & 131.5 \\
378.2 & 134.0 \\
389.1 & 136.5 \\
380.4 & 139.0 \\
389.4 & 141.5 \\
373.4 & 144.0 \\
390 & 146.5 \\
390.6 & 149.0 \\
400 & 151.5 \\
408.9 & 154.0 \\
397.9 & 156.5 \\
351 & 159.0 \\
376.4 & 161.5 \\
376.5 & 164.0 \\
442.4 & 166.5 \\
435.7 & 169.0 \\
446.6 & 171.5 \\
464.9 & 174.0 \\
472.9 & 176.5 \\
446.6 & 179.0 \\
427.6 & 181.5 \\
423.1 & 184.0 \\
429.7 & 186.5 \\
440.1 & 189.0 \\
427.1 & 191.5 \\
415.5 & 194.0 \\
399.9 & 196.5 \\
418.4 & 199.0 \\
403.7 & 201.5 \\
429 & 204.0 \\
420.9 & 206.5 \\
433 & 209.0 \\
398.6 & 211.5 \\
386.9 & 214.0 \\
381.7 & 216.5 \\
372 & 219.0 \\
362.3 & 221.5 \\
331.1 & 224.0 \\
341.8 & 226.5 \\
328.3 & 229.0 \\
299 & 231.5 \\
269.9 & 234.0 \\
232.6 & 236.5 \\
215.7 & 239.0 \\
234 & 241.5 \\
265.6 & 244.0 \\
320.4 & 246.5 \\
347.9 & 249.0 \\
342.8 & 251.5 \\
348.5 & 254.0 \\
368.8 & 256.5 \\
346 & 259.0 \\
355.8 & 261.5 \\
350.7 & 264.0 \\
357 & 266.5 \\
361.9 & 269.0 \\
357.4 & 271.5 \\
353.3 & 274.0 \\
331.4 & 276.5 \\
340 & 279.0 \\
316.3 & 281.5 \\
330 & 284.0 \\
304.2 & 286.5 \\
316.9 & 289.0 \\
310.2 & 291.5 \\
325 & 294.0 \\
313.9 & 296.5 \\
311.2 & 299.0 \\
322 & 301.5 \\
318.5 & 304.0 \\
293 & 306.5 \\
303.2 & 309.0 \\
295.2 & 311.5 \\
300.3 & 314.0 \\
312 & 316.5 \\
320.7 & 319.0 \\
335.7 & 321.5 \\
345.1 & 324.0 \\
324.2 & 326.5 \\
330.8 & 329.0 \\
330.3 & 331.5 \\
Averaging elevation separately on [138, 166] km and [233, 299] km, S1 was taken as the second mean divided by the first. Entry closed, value 0.83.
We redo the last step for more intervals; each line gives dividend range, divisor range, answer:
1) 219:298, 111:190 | 0.81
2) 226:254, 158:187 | 0.69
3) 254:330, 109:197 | 0.82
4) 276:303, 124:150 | 0.84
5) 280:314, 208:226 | 0.82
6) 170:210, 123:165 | 1.13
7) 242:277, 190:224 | 0.85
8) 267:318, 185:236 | 0.84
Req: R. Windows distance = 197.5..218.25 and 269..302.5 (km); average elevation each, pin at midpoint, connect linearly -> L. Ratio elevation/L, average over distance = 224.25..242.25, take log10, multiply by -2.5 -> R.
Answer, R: 0.34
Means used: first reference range 408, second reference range 327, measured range 279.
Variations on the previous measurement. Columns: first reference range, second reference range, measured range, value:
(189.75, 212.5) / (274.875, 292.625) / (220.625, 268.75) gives 0.15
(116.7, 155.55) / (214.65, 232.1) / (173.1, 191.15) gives -0.21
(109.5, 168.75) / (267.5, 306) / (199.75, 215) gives -0.15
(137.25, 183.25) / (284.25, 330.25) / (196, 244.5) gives 0.08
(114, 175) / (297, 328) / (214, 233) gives 0.03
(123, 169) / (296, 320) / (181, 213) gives -0.16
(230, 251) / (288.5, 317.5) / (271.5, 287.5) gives -0.12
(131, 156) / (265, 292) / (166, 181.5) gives -0.20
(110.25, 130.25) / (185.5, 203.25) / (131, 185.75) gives -0.02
